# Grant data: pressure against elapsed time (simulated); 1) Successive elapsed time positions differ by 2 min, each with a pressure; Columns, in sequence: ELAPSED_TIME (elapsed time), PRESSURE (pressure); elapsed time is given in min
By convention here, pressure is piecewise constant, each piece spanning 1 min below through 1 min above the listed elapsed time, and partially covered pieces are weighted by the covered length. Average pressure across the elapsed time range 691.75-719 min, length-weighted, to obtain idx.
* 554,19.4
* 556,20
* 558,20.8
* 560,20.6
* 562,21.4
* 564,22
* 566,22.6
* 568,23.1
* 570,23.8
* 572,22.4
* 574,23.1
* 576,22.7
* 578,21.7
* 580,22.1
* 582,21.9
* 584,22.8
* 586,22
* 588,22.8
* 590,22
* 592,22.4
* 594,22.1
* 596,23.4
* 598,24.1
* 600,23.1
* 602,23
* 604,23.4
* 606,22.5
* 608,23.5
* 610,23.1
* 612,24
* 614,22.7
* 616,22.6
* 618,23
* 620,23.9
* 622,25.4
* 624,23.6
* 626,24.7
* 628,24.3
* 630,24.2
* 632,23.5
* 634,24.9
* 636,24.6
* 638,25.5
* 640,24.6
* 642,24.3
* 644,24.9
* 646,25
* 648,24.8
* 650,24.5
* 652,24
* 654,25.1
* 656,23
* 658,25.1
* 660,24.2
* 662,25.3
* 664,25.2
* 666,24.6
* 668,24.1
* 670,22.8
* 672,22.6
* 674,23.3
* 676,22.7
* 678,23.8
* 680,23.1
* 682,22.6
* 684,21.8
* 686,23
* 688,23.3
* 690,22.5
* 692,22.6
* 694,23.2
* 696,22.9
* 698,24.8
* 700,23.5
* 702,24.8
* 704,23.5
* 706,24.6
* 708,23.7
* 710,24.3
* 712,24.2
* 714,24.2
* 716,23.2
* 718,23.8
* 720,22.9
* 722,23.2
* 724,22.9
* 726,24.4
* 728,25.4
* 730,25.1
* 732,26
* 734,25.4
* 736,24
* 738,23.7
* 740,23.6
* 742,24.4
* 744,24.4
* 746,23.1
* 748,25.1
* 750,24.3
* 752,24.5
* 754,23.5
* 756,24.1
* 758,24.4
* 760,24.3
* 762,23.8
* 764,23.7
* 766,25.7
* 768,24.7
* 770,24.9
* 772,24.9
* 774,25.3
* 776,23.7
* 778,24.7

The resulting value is 23.8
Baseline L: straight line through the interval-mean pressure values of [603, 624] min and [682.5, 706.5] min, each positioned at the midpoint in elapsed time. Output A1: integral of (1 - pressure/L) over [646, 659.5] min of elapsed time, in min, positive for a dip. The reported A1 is -0.6 min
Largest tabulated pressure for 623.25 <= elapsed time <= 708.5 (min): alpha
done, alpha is 25.5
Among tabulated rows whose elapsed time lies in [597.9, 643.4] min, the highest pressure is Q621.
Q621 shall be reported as 25.5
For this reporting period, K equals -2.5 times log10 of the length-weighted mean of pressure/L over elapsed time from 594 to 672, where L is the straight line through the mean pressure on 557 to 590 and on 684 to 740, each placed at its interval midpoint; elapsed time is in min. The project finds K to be -0.05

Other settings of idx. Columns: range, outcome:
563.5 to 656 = 23.5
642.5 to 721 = 23.8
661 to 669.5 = 24.7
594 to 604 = 23.3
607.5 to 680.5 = 24.1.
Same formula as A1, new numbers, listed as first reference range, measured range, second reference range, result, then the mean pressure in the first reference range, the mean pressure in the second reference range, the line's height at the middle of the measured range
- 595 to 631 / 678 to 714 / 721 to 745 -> 1.0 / 23.6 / 24.4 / 24.1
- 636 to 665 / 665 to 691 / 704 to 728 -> 1.3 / 24.7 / 23.8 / 24.3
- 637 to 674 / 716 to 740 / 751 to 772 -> 0.2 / 24.4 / 24.4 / 24.4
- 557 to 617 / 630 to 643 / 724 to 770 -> -0.8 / 22.6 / 24.4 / 23.2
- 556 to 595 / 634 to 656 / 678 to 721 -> -1.7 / 22.2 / 23.5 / 22.9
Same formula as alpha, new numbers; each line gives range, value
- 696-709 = 24.8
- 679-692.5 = 23.3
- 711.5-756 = 26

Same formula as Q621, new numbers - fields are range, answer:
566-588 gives 23.8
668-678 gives 24.1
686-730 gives 25.4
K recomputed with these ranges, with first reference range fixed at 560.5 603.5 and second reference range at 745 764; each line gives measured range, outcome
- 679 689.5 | 0.03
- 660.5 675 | -0.03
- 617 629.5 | -0.06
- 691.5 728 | 0.00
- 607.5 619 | -0.01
